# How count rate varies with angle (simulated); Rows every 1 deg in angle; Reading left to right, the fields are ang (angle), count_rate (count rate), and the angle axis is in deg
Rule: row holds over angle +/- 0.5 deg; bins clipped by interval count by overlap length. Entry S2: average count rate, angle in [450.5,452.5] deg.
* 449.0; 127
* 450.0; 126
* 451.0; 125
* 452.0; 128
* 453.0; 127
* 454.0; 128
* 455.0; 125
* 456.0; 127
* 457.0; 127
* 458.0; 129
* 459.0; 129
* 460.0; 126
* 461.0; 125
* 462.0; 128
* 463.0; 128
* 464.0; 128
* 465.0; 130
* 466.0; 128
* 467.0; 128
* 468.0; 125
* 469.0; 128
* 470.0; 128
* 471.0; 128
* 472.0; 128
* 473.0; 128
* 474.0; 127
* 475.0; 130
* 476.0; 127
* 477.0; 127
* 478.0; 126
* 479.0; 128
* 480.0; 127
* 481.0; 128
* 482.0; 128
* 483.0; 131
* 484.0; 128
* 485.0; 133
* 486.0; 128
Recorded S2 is 126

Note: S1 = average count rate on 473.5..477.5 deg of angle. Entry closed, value 128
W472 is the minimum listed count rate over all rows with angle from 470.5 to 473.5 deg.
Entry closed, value 128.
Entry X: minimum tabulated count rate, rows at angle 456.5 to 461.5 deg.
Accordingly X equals 125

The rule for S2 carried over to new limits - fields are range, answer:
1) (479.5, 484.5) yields 128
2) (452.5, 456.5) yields 127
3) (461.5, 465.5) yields 128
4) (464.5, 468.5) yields 128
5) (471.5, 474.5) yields 128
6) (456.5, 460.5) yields 128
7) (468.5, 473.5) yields 128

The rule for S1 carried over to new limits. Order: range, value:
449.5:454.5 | 127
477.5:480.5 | 127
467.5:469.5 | 126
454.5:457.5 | 126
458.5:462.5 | 127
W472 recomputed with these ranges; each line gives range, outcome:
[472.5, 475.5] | 127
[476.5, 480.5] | 126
